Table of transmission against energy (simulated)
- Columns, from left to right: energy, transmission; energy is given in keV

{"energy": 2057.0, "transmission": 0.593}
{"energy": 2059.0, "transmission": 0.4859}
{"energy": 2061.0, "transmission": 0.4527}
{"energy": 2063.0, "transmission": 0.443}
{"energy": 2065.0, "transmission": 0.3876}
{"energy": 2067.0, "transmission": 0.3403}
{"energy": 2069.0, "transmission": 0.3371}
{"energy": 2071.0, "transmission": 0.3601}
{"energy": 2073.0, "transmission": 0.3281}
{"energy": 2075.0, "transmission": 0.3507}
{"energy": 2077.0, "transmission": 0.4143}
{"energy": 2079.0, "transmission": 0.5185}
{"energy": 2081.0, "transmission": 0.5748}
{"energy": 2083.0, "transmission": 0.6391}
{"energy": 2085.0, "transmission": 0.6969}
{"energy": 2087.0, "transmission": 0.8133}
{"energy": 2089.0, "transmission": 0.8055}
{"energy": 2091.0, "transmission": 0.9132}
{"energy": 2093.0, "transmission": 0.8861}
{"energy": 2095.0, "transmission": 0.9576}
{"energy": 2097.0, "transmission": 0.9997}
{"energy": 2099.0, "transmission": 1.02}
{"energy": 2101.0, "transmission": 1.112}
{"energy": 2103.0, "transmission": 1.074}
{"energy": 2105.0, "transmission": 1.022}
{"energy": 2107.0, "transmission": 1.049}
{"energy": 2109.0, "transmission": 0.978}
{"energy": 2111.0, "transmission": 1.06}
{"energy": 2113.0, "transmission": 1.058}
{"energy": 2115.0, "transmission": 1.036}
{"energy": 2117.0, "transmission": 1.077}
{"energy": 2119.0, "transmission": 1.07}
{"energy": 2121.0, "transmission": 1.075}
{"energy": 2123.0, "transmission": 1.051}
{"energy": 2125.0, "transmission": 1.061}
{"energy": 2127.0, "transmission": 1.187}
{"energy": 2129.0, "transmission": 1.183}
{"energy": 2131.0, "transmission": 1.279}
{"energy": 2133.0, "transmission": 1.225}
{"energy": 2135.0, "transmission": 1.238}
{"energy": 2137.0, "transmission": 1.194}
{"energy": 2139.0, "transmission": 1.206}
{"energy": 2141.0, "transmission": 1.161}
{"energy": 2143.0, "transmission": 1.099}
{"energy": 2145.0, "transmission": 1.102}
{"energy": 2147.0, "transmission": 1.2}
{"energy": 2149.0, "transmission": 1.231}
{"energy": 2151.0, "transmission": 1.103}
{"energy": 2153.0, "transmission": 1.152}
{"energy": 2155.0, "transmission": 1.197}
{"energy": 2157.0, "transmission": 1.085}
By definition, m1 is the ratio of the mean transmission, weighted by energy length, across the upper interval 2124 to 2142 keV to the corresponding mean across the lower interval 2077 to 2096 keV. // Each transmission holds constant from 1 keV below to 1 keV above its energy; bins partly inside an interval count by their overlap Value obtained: 1.6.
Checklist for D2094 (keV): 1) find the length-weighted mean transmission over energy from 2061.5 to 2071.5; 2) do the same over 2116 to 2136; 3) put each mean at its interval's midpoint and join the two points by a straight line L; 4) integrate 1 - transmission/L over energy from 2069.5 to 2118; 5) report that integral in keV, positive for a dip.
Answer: -4.8 keV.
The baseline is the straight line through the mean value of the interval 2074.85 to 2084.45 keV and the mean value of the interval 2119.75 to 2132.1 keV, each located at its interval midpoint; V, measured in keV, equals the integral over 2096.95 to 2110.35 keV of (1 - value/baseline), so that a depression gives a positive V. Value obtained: -3.2 keV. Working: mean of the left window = 0.522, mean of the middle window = 1.04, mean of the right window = 1.14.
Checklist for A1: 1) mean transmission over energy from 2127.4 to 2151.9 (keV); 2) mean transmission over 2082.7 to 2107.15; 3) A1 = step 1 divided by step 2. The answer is 1.3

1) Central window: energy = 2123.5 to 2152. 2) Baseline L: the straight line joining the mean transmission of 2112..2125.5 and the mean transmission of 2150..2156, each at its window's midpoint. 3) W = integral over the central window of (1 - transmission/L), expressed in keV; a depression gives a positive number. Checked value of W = -1.6 keV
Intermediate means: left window 1.06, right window 1.15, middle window 1.17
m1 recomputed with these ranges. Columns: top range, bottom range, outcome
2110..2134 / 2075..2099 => 1.50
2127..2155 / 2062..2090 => 2.36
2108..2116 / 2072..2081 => 2.45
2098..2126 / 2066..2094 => 1.85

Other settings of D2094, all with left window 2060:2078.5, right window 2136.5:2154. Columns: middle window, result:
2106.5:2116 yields -2.6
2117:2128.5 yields -2.0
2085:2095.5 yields -4.5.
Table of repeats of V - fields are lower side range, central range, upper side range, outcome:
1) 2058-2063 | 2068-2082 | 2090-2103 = 5.5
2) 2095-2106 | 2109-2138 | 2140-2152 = -0.7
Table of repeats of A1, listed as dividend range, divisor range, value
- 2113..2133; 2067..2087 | 2.33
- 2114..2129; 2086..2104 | 1.14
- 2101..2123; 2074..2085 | 2.03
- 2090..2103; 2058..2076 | 2.55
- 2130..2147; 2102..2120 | 1.14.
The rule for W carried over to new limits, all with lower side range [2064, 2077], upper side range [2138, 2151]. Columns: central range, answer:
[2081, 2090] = -3.47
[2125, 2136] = -2.17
